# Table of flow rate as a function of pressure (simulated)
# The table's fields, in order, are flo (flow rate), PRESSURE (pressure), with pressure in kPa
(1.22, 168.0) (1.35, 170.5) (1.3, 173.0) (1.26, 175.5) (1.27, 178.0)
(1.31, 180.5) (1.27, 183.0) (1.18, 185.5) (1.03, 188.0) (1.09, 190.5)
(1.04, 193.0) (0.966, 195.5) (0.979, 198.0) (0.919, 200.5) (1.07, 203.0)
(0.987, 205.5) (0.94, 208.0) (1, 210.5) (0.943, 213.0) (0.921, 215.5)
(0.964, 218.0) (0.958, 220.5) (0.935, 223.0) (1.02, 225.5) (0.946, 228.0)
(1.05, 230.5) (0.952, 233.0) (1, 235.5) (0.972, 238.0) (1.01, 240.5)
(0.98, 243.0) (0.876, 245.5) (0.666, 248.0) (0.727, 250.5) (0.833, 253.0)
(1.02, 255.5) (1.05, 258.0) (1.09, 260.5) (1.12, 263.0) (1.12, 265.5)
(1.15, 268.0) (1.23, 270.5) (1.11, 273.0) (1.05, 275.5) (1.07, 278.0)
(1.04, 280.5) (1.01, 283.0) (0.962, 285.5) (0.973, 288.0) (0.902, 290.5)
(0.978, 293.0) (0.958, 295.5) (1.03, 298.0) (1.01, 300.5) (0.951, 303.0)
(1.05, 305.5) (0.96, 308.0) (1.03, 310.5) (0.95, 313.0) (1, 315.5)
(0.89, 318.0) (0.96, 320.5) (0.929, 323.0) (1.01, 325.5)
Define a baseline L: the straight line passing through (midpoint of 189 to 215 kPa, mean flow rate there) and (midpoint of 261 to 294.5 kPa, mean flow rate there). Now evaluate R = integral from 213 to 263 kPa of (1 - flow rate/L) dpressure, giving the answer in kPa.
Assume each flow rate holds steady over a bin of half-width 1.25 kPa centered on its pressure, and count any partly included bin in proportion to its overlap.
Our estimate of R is 3.5 kPa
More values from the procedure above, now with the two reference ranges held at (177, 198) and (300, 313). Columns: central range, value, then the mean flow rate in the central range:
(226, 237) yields 0.95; 0.989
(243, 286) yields 1.44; 1.01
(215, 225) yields 1.31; 0.952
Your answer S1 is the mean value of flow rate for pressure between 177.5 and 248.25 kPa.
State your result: 1.01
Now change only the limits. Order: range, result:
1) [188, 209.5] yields 1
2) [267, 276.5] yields 1.14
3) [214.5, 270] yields 0.975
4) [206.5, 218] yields 0.953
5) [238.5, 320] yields 0.993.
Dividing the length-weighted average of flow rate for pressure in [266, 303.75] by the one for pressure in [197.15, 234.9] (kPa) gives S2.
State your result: 1.1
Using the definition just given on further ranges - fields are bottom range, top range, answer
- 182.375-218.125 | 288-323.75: 0.96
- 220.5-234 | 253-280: 1.11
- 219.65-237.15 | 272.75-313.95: 1.02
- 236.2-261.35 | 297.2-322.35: 1.06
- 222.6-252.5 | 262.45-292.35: 1.14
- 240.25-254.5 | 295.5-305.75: 1.19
